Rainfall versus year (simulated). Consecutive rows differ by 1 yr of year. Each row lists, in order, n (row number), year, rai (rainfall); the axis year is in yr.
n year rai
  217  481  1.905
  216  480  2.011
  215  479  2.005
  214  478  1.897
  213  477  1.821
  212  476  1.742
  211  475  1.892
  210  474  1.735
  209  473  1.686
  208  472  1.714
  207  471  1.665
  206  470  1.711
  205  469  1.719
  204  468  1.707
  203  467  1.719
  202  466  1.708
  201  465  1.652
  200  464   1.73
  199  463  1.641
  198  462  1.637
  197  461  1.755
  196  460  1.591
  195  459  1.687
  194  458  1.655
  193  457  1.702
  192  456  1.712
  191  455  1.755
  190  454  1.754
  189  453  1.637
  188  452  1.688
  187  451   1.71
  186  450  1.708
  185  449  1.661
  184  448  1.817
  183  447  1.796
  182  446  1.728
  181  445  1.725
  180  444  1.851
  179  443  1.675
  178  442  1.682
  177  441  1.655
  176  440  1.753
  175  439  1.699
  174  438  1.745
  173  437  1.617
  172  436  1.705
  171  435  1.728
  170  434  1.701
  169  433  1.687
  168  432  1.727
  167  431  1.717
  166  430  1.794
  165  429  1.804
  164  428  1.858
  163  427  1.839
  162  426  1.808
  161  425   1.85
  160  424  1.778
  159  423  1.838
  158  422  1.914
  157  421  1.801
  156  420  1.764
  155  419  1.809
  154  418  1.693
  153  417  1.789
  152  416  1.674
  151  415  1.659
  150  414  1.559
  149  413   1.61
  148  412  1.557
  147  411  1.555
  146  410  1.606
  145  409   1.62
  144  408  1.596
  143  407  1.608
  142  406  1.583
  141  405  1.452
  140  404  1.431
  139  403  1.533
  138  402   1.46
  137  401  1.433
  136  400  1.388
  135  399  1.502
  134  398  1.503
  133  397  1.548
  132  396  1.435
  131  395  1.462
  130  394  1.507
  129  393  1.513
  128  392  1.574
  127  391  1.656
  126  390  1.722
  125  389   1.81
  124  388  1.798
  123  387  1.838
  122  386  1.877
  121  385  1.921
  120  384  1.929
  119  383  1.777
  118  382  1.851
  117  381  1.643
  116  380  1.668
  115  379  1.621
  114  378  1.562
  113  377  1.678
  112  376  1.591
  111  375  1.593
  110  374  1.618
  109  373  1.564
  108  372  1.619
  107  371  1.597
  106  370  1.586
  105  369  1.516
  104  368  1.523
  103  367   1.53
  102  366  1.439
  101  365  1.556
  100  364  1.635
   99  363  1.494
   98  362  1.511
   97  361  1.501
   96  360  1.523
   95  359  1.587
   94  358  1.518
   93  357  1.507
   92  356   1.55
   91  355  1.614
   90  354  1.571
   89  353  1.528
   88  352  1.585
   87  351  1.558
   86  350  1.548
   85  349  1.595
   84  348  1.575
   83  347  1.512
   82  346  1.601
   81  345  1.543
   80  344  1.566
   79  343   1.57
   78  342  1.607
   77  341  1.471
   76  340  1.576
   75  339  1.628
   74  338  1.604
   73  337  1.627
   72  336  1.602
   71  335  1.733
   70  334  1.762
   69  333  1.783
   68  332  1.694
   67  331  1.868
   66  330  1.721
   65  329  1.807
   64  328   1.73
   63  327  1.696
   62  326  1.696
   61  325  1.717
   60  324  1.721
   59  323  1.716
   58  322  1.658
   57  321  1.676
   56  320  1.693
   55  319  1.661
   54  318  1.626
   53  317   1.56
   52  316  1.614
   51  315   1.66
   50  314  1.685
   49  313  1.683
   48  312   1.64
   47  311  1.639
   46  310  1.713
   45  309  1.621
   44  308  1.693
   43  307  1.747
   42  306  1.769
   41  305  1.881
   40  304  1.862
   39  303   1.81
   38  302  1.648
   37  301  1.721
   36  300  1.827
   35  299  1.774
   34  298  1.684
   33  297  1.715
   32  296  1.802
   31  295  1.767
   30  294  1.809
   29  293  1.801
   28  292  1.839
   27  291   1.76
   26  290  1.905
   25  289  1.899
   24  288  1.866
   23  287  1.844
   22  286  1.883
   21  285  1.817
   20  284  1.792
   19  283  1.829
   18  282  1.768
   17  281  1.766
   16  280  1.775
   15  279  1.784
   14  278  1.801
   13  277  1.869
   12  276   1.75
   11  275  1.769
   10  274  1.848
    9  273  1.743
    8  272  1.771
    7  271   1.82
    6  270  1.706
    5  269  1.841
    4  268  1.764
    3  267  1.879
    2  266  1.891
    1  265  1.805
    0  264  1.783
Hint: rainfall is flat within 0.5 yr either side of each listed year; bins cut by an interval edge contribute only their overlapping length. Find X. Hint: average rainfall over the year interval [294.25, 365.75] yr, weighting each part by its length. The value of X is 1.65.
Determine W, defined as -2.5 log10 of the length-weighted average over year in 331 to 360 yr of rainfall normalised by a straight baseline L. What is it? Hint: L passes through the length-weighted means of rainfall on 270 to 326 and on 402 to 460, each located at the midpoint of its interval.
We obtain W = 0.09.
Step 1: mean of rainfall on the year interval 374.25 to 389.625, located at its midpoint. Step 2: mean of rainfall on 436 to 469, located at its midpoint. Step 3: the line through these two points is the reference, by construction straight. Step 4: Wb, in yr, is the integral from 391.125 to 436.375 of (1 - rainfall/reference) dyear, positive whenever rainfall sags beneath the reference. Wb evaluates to 2.12 yr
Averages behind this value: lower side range 1.74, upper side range 1.7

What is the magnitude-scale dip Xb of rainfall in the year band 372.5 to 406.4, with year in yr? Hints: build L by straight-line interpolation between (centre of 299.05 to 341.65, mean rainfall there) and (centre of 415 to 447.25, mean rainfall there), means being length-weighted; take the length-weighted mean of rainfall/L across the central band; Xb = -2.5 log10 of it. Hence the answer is 0.07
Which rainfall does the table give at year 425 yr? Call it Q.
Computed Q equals 1.85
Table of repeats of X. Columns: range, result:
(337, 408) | 1.59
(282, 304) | 1.8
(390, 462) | 1.67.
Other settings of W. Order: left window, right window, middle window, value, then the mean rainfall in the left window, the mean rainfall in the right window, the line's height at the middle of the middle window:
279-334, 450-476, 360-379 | 0.11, 1.75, 1.7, 1.73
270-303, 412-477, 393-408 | 0.17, 1.79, 1.73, 1.75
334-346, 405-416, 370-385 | -0.05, 1.6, 1.59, 1.6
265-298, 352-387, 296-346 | 0.02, 1.81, 1.61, 1.72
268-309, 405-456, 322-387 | 0.08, 1.79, 1.72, 1.76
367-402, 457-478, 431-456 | -0.02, 1.63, 1.71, 1.69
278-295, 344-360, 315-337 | -0.02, 1.82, 1.56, 1.66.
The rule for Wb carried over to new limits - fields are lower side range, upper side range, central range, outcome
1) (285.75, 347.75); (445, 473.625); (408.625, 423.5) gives 0.1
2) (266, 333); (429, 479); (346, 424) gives 5.7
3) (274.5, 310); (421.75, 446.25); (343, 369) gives 3.3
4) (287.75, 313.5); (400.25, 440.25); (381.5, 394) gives -0.4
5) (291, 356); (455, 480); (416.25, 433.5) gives -0.7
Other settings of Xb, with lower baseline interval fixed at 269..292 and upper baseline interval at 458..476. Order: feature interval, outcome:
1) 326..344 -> 0.07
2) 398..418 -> 0.12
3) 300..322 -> 0.06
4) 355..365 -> 0.15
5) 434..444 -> 0.01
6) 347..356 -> 0.13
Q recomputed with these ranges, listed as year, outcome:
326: 1.696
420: 1.764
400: 1.388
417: 1.789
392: 1.574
